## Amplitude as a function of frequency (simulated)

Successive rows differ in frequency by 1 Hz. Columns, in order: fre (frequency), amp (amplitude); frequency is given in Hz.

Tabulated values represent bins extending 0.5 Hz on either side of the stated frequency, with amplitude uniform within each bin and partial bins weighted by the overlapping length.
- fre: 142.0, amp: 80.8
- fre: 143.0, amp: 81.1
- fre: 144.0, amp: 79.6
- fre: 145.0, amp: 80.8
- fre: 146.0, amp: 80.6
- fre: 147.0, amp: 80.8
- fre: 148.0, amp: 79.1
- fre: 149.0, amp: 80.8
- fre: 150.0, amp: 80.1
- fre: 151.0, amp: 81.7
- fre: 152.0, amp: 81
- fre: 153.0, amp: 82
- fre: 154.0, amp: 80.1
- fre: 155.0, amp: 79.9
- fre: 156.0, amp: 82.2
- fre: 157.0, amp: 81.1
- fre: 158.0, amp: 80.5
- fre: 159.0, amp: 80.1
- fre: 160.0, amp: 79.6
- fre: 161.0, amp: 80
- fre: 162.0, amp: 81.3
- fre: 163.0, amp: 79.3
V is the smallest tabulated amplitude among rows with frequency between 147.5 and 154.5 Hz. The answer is 79.1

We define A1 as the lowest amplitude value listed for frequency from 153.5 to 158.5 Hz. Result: 79.9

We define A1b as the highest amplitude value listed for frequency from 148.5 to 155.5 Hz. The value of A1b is 82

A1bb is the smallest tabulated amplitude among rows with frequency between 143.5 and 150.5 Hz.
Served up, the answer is 79.1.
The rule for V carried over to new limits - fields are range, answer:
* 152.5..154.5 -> 80.1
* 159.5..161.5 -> 79.6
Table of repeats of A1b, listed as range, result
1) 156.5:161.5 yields 81.1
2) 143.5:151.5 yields 81.7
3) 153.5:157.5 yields 82.2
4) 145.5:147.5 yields 80.8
